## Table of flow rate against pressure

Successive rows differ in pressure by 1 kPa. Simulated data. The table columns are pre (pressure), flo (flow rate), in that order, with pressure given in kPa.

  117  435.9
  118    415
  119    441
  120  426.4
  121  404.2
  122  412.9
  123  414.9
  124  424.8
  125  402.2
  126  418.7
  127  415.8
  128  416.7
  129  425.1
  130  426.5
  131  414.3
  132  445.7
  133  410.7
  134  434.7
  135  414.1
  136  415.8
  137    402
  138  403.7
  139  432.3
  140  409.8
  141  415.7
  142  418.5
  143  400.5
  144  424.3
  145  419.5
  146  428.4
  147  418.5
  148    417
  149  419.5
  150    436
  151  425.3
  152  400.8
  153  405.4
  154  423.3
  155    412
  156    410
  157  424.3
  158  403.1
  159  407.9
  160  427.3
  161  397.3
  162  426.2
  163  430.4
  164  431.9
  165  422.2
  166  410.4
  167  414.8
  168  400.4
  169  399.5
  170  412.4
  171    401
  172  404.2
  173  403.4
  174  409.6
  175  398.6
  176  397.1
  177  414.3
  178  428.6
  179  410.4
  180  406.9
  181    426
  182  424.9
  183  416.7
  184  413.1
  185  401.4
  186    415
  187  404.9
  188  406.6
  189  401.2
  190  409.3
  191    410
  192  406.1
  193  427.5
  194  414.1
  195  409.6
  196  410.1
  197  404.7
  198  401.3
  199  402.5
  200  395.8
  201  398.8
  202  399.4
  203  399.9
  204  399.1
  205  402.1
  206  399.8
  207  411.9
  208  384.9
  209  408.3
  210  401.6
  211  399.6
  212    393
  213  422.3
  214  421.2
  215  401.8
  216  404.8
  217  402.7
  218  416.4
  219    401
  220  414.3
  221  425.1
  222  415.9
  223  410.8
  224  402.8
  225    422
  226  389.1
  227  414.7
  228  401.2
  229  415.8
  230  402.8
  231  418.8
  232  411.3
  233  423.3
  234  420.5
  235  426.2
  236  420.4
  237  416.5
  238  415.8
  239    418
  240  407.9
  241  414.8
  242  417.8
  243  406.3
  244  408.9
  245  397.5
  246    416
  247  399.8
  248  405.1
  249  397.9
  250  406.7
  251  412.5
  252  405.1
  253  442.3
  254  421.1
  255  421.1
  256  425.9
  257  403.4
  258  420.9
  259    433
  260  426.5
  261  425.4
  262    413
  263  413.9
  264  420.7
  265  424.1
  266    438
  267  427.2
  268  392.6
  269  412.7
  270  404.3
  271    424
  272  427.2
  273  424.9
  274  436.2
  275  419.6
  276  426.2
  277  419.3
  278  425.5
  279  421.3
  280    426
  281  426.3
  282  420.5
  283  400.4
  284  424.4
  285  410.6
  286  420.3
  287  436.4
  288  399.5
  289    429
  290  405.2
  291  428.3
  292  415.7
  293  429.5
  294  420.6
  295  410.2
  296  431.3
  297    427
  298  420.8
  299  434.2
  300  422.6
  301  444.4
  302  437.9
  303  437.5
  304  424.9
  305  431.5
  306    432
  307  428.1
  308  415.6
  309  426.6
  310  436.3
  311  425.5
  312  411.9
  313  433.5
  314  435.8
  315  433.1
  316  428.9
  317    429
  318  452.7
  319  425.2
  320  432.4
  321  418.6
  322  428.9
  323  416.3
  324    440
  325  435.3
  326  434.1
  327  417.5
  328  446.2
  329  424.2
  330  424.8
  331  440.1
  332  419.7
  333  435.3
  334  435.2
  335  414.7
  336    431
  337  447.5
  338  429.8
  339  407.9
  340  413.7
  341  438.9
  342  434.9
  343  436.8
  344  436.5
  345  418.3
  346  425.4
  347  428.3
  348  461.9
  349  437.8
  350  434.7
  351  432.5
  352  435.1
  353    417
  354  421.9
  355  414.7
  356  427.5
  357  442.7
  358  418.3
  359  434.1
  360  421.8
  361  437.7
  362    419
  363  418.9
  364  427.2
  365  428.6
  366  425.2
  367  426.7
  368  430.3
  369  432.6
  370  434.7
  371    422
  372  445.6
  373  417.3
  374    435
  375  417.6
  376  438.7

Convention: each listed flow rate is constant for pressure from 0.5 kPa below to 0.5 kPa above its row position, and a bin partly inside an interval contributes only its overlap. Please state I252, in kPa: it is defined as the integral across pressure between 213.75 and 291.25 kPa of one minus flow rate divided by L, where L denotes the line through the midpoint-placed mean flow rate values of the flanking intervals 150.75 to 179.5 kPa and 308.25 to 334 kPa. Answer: 1.14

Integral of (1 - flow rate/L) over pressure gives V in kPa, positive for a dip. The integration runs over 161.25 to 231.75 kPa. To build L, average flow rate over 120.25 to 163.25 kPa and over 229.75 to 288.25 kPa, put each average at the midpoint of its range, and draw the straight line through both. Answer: 1.4 kPa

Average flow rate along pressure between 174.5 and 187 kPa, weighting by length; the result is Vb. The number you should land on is 412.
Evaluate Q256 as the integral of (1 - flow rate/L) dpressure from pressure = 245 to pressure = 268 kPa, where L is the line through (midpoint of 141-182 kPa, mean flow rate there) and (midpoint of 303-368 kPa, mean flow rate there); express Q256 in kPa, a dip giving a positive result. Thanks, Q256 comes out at 0.3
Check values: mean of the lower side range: 414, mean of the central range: 417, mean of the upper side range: 429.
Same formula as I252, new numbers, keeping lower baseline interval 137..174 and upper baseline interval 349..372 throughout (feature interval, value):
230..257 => 0.4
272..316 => -0.1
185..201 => 0.4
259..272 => 0.1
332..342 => 0.0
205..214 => 0.3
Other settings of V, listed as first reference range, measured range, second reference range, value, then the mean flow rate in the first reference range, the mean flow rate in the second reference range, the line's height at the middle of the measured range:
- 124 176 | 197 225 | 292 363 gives 1.0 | 415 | 429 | 420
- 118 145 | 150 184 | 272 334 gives 0.5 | 418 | 427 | 420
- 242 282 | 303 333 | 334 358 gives -0.3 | 418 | 430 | 426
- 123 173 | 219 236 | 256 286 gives 0.2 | 416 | 420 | 419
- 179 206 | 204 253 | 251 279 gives 0.6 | 408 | 421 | 414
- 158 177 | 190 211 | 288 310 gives 0.5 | 411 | 426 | 415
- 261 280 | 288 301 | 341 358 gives 0.0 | 421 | 431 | 424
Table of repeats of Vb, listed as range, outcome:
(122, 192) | 415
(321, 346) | 429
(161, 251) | 410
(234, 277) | 417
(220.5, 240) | 414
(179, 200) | 410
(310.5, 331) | 430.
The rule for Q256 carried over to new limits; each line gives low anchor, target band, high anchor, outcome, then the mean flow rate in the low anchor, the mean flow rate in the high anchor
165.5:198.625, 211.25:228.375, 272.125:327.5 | 0.2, 409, 426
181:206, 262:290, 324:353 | 0.1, 407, 431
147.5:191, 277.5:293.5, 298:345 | 0.2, 413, 430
